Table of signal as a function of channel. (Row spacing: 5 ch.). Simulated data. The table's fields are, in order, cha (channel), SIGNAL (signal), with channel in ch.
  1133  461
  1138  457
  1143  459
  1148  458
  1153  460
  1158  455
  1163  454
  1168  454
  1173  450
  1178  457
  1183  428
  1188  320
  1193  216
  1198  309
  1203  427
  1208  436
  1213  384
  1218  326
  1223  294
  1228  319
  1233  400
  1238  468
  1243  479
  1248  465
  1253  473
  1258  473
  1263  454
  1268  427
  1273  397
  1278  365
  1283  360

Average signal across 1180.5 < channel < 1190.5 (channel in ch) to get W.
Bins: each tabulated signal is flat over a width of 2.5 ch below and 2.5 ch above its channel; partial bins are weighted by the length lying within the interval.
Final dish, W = 374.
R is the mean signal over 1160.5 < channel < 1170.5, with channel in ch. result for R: 454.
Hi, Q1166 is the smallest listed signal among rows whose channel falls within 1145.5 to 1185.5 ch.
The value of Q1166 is 428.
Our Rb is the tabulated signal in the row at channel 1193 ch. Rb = 216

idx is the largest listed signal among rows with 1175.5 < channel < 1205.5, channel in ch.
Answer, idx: 457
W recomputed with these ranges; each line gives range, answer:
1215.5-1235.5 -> 335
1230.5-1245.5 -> 449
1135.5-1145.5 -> 458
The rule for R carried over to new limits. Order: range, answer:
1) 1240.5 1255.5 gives 472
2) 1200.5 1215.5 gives 416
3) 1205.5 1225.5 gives 360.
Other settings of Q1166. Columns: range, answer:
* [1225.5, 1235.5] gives 319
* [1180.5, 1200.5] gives 216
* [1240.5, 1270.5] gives 427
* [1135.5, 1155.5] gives 457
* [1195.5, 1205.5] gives 309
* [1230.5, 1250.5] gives 400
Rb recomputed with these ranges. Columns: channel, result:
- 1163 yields 454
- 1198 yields 309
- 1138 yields 457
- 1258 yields 473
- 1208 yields 436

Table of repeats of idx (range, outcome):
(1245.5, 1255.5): 473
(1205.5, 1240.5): 468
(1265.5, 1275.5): 427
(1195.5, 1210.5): 436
